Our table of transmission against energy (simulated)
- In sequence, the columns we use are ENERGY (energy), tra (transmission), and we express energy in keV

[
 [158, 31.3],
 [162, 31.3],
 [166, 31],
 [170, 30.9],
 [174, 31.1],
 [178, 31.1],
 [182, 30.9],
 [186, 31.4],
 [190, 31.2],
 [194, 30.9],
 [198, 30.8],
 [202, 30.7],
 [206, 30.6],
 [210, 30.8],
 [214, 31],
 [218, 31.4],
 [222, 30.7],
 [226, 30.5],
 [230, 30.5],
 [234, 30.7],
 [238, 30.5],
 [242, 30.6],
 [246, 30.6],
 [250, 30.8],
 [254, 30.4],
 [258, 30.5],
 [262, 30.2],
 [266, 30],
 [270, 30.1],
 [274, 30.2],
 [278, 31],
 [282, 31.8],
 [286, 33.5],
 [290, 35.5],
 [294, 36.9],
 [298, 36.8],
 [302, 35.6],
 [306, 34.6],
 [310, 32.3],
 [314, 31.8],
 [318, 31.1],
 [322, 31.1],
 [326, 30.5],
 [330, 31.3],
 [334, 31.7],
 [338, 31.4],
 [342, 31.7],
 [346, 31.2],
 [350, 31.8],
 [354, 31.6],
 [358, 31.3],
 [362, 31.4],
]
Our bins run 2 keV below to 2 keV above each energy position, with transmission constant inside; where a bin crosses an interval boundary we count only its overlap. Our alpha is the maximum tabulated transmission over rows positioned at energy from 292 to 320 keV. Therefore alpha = 36.9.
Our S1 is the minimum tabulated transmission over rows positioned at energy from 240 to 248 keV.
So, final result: 30.6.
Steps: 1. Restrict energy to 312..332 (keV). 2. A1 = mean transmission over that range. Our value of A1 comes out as 31.2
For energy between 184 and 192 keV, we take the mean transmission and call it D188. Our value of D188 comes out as 31.3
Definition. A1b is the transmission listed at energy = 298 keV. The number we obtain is 36.8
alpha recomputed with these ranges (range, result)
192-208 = 30.9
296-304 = 36.8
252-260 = 30.5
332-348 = 31.7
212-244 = 31.4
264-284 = 31.8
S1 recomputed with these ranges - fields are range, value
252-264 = 30.2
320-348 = 30.5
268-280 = 30.1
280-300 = 31.8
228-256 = 30.4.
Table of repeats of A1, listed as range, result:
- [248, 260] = 30.6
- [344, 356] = 31.5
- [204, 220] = 31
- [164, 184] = 31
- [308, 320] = 31.7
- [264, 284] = 30.6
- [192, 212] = 30.8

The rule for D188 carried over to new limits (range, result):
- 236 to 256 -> 30.6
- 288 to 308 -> 35.9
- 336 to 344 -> 31.5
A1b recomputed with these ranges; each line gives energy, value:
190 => 31.2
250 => 30.8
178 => 31.1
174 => 31.1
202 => 30.7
